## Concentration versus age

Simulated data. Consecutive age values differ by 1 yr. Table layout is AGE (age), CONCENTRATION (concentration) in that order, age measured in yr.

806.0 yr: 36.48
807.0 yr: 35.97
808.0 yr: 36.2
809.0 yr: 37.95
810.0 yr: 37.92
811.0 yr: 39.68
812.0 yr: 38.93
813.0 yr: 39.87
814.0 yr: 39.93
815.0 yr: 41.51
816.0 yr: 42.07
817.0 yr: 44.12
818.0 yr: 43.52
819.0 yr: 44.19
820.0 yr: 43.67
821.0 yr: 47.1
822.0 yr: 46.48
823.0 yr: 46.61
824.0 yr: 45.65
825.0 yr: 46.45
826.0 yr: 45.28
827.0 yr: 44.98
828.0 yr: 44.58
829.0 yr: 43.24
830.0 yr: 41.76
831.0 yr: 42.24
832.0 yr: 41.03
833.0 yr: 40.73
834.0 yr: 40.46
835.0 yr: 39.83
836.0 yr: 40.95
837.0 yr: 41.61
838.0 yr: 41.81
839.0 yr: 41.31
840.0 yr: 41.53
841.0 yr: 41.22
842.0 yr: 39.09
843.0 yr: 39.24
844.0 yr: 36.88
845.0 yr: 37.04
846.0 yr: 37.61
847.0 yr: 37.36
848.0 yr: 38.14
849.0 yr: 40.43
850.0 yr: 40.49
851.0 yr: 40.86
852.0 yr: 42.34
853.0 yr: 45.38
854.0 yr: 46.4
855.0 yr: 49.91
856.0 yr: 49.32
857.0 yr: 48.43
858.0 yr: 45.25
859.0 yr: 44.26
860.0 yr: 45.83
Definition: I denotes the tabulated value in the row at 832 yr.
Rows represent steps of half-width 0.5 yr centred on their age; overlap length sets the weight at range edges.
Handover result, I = 41.03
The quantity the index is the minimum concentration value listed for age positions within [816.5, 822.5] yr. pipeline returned 43.52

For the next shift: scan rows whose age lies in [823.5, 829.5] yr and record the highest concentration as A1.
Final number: 46.45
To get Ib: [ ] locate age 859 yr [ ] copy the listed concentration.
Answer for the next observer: 44.26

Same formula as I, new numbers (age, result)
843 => 39.24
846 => 37.61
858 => 45.25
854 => 46.4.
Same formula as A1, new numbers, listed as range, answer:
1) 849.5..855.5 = 49.91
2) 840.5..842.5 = 41.22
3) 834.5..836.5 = 40.95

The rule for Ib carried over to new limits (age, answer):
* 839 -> 41.31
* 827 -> 44.98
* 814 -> 39.93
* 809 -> 37.95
